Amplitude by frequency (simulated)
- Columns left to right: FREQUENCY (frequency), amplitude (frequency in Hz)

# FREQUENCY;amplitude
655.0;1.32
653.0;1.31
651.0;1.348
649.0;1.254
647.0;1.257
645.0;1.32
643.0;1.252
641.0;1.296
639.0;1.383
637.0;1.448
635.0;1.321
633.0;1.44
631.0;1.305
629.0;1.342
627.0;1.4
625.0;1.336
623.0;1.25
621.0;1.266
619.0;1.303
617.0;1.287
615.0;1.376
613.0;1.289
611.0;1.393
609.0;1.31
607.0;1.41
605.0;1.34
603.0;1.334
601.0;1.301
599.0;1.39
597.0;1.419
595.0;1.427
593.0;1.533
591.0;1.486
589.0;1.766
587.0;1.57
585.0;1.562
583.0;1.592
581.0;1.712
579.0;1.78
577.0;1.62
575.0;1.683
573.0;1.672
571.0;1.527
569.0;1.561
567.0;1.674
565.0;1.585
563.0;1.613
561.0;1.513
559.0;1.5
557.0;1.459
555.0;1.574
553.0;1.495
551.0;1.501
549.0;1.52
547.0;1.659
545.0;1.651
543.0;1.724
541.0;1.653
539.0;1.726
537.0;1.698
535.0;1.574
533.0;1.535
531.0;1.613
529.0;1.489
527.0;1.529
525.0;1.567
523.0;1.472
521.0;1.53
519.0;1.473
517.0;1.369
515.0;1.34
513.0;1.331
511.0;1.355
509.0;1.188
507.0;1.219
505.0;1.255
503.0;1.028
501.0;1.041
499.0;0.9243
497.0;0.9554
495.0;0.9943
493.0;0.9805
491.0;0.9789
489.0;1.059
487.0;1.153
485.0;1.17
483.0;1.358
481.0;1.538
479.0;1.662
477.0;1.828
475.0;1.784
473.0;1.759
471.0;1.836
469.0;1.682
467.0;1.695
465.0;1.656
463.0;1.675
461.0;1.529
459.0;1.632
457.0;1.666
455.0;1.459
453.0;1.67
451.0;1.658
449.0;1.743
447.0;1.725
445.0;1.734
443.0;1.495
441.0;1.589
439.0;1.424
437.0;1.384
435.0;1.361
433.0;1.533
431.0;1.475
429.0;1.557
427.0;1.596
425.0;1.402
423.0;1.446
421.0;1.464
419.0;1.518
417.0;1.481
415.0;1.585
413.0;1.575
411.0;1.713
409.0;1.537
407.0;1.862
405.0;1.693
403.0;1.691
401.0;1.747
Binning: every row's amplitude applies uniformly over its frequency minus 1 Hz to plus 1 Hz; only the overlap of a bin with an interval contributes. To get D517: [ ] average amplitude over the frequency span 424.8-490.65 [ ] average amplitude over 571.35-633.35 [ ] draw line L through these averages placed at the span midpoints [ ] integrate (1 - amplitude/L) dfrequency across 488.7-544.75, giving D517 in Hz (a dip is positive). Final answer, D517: 5.9 Hz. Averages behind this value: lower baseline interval 1.56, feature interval 1.35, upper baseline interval 1.45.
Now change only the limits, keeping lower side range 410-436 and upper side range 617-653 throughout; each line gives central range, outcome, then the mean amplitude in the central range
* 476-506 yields 5.4 Hz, 1.2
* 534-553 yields -3.0 Hz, 1.63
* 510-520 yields 0.4 Hz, 1.37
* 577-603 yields -3.3 Hz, 1.54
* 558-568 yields -1.4 Hz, 1.58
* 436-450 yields -0.8 Hz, 1.58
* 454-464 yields -0.7 Hz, 1.59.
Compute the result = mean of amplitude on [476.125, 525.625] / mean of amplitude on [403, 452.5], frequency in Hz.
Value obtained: 0.81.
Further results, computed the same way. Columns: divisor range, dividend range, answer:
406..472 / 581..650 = 0.87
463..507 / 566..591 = 1.21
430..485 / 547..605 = 0.96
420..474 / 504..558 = 0.95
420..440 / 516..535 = 1.03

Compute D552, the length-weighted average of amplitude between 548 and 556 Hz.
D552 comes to 1.52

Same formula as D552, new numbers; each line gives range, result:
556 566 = 1.53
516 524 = 1.46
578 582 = 1.75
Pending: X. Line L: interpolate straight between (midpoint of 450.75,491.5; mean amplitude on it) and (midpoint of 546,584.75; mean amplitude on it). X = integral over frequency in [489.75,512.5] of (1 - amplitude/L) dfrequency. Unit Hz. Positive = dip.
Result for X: 6.9 Hz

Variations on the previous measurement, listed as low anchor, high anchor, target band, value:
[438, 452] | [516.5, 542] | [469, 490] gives 1.0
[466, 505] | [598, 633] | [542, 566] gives -4.2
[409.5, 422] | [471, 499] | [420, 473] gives -4.9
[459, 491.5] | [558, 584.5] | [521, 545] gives -0.2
